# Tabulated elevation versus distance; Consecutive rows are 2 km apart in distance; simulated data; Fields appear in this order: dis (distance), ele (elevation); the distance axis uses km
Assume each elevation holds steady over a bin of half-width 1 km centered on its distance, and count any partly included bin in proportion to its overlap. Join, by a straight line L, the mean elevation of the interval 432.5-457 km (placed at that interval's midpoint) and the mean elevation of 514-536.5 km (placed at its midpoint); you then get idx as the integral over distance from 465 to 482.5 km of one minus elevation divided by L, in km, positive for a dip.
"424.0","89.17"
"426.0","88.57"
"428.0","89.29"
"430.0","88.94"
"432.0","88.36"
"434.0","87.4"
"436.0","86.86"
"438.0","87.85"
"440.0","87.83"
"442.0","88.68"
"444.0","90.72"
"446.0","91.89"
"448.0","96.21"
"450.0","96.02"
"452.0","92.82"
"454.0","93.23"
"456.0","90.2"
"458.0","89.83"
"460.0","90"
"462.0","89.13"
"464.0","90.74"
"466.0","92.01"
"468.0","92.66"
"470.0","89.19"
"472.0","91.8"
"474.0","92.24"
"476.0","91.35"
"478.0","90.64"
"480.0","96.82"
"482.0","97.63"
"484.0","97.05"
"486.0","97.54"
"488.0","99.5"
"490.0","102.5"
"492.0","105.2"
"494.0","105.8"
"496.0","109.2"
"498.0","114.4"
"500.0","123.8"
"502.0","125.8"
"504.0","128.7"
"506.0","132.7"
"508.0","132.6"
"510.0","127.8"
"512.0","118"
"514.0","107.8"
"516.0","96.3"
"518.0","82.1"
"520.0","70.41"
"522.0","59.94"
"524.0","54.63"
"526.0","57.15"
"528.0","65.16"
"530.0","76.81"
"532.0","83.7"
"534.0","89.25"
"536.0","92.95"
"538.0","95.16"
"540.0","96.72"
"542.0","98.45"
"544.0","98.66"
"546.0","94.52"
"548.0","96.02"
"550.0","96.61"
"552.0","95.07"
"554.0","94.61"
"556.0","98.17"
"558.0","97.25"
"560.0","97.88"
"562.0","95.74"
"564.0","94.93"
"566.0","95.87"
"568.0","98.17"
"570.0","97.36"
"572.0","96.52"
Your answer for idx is -1.4 km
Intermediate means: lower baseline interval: 90.8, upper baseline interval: 76.4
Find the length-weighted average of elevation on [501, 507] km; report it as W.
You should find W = 129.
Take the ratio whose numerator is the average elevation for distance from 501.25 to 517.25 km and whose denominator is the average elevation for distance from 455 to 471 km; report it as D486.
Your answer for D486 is 1.3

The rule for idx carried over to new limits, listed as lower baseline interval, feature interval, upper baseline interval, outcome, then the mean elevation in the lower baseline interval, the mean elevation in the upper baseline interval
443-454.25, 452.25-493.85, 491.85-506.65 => 4.5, 93.5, 119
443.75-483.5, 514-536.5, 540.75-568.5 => 4.4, 92.3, 96.5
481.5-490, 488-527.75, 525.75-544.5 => -3.7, 98.5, 86.2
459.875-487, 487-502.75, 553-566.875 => -2.8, 92.9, 96.4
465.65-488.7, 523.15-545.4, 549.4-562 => 3.0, 94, 96.5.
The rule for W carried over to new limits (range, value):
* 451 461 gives 91.2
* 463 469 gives 91.8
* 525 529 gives 61.2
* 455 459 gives 90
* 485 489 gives 98.5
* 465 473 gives 91.4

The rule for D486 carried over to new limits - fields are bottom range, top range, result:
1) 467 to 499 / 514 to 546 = 0.84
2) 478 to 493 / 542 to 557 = 0.97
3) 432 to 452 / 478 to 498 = 1.12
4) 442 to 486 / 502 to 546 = 1.02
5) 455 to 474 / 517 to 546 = 0.89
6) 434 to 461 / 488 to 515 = 1.29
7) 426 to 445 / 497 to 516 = 1.38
